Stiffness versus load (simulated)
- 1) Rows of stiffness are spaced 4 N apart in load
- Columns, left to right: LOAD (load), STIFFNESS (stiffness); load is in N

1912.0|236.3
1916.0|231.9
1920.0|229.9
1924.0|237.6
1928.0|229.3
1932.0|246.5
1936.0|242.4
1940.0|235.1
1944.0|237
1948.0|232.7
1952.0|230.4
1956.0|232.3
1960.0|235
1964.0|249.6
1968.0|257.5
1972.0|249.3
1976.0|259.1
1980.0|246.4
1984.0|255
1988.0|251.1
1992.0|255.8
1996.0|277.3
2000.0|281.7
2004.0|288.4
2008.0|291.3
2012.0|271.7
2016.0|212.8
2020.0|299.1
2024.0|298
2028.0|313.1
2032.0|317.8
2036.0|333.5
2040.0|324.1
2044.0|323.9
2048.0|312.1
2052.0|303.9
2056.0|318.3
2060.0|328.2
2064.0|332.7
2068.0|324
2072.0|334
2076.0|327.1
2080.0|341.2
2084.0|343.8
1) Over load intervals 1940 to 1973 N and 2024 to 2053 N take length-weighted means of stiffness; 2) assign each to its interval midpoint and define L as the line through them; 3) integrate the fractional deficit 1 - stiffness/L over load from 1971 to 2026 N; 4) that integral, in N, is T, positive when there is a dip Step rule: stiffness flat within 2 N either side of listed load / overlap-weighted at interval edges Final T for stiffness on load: 2.4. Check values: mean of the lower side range 240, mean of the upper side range 317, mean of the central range 267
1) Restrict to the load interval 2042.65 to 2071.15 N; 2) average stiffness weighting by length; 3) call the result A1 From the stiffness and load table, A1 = 321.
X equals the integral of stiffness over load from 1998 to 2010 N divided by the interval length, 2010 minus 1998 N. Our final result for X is 287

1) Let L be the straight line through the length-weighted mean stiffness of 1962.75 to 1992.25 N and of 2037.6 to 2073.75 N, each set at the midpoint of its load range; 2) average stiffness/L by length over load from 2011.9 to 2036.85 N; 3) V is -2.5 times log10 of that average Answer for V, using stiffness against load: 0.01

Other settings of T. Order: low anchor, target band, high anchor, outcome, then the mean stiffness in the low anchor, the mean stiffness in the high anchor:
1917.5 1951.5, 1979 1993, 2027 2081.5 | 1.10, 236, 324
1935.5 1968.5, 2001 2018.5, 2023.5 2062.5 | 1.25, 238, 318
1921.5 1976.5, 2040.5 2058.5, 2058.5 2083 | 0.00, 240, 332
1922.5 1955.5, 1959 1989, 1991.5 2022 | 0.51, 236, 273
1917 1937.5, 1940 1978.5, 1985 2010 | 1.72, 237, 273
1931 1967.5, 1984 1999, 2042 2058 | 0.47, 238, 315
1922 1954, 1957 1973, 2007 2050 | 0.54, 236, 300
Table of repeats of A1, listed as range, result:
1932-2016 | 253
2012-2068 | 308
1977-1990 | 251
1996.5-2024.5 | 276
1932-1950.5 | 238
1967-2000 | 258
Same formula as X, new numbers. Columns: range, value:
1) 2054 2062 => 323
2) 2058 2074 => 330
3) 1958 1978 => 250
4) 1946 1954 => 232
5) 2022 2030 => 306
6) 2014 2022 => 256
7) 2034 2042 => 329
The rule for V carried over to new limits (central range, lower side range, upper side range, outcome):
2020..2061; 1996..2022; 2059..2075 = -0.04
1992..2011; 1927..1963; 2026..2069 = 0.01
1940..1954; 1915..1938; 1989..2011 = 0.06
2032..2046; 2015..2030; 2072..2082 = -0.09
